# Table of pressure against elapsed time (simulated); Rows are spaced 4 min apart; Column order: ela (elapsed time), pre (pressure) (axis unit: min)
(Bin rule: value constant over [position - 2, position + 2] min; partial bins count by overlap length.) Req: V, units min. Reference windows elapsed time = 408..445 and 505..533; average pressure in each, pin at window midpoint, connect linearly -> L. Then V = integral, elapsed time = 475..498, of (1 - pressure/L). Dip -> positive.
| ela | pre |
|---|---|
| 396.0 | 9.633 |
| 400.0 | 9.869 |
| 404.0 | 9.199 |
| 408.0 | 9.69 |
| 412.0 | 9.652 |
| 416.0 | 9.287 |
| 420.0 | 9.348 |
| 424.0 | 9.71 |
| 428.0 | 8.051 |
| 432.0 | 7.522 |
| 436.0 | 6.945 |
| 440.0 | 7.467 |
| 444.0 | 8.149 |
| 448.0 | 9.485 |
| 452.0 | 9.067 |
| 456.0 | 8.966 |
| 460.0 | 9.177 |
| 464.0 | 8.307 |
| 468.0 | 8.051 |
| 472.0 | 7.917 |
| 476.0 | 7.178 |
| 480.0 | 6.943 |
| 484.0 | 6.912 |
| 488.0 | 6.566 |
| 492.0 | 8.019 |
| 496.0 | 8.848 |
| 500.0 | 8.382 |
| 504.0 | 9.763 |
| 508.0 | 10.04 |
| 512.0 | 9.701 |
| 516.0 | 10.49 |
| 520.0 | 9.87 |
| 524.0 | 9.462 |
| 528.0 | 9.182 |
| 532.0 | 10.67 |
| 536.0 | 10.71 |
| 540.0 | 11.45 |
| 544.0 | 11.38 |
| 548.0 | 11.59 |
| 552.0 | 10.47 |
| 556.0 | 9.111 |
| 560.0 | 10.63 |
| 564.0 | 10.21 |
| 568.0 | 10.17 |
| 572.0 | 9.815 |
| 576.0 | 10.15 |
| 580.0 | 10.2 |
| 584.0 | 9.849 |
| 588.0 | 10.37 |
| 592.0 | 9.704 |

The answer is 4.9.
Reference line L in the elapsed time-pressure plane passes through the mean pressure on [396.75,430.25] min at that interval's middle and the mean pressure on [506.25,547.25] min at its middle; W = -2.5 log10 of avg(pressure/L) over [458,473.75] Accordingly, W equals 0.17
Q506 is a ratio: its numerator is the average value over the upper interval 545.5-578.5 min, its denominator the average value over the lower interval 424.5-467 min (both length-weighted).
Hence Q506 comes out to 1.23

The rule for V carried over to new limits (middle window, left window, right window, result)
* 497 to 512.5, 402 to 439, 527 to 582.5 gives 0.6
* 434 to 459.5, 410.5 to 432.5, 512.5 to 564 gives 2.5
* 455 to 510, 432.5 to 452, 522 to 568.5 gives 4.8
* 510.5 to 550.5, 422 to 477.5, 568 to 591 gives -4.5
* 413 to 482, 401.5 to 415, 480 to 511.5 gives 4.9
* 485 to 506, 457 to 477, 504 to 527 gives 2.2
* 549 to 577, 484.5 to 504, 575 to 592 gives -1.5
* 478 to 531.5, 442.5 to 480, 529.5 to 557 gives 4.8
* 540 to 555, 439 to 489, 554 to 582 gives -2.2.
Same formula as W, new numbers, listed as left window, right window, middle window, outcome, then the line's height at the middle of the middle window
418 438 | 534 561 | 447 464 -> -0.021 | 8.88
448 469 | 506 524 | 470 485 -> 0.257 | 9.2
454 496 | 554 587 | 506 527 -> -0.126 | 8.8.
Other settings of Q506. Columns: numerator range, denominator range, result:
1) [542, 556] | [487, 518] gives 1.20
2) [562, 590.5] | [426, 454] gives 1.25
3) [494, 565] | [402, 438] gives 1.15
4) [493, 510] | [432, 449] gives 1.17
